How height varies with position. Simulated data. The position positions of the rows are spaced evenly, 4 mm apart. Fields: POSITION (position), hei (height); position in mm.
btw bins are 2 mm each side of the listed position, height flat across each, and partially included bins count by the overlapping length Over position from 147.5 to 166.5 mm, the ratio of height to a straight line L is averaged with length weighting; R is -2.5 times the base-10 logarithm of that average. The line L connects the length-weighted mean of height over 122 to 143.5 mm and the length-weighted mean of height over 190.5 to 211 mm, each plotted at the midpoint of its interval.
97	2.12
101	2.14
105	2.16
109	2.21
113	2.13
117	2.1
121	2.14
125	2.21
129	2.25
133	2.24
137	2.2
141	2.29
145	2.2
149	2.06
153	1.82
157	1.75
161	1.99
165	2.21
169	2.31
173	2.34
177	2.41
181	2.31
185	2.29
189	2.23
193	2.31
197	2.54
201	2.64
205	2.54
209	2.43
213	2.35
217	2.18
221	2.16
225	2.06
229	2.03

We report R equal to 0.19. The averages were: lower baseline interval 2.23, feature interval 1.96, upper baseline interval 2.49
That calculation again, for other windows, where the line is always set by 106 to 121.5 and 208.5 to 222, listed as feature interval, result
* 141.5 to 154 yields 0.06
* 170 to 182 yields -0.06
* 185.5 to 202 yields -0.07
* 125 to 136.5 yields -0.03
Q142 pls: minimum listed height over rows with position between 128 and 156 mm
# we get 1.82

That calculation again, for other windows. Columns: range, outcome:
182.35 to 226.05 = 2.06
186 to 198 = 2.23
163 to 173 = 2.21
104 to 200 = 1.75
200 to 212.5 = 2.43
